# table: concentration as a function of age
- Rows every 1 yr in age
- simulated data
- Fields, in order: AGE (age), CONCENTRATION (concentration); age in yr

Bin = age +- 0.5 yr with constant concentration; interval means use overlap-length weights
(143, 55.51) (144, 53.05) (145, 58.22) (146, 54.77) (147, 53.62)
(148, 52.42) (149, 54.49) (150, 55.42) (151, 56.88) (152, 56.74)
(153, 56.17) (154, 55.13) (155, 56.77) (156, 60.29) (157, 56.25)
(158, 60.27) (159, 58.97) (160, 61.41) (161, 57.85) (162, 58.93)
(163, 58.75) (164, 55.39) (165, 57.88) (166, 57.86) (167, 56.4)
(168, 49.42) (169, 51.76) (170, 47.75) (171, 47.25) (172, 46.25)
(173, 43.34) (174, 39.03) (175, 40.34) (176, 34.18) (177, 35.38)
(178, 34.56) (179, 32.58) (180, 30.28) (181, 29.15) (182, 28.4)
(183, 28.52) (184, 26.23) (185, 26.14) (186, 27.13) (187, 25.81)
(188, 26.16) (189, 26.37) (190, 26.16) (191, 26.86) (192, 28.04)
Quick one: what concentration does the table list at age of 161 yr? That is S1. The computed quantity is 57.85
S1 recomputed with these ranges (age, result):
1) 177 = 35.38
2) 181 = 29.15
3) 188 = 26.16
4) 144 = 53.05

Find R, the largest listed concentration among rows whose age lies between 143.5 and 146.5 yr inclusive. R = 58.22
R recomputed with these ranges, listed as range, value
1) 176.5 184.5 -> 35.38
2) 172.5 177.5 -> 43.34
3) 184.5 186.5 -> 27.13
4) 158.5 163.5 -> 61.41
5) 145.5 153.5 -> 56.88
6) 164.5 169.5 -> 57.88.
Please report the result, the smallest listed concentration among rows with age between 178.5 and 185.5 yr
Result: 26.14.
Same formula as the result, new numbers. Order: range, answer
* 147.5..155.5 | 52.42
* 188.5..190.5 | 26.16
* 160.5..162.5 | 57.85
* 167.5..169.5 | 49.42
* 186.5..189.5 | 25.81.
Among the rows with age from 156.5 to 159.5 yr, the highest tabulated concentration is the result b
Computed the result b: 60.27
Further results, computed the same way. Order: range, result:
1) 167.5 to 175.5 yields 51.76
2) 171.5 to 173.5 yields 46.25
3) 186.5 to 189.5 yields 26.37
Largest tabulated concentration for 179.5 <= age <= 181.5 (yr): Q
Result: 30.28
